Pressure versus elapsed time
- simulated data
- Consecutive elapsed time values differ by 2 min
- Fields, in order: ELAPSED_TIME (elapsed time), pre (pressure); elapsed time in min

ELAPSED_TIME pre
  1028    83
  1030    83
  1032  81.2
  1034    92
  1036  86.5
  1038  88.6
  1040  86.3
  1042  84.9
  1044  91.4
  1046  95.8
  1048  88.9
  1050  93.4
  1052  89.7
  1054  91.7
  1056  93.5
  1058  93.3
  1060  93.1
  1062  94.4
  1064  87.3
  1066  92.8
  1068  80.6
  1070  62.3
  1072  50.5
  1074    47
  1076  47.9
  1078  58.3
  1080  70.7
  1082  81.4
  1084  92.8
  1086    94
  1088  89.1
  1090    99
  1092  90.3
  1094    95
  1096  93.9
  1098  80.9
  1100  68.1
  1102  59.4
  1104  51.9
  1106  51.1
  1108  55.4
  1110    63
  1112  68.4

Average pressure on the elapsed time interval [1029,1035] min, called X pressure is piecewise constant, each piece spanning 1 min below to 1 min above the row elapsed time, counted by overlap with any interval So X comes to 85.4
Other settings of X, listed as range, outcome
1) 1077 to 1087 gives 79.4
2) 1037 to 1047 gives 89.4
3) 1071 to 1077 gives 48.5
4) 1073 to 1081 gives 56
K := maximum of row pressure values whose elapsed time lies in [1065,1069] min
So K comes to 92.8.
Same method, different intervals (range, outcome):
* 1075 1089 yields 94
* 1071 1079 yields 58.3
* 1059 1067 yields 94.4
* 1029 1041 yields 92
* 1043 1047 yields 95.8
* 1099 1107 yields 68.1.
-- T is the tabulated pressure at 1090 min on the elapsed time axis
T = 99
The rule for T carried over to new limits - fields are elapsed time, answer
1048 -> 88.9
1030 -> 83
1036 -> 86.5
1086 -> 94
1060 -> 93.1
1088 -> 89.1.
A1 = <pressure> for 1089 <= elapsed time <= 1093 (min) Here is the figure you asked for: 94.7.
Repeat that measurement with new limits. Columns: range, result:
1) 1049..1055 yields 91.6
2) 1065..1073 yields 71.5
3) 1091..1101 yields 85.6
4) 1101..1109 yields 54.5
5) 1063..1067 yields 90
